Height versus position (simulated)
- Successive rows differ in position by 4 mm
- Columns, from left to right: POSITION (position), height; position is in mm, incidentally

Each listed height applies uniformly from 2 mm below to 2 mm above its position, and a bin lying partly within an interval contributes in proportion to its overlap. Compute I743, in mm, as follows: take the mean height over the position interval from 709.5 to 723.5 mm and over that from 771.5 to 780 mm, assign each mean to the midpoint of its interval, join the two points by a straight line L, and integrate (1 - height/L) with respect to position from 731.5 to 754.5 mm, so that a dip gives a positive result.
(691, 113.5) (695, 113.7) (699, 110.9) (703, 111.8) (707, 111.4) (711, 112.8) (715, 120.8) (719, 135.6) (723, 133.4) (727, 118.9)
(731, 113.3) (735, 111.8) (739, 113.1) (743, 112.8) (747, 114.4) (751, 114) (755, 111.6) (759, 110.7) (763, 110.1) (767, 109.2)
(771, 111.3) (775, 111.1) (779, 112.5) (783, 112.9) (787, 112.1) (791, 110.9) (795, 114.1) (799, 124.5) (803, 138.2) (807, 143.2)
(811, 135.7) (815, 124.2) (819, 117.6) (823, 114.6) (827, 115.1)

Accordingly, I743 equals 1.16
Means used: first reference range 125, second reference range 112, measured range 113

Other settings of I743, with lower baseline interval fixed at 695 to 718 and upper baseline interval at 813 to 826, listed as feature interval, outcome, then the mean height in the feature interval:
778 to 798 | 0.7 mm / 113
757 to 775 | 1.0 mm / 110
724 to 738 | -0.1 mm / 116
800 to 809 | -1.6 mm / 139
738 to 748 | 0.2 mm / 113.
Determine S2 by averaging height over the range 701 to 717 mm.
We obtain 114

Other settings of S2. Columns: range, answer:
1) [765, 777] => 111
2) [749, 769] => 111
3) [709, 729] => 124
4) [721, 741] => 118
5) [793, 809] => 130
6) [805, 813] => 139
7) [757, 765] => 110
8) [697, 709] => 111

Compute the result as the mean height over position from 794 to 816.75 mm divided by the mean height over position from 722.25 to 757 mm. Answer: 1.13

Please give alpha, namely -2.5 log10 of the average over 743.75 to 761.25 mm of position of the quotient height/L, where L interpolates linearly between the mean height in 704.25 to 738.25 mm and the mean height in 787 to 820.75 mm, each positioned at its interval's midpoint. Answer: 0.08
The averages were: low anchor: 119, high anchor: 125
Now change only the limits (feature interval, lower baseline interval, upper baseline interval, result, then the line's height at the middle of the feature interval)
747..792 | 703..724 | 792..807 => 0.12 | 125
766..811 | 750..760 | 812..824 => -0.02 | 117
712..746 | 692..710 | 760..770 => -0.08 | 111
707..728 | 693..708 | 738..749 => -0.10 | 113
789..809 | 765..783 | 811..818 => -0.05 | 121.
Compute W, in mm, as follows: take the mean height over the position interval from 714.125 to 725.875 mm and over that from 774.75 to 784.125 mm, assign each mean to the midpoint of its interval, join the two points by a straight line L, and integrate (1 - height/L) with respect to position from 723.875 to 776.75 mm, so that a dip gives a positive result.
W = 3.5 mm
